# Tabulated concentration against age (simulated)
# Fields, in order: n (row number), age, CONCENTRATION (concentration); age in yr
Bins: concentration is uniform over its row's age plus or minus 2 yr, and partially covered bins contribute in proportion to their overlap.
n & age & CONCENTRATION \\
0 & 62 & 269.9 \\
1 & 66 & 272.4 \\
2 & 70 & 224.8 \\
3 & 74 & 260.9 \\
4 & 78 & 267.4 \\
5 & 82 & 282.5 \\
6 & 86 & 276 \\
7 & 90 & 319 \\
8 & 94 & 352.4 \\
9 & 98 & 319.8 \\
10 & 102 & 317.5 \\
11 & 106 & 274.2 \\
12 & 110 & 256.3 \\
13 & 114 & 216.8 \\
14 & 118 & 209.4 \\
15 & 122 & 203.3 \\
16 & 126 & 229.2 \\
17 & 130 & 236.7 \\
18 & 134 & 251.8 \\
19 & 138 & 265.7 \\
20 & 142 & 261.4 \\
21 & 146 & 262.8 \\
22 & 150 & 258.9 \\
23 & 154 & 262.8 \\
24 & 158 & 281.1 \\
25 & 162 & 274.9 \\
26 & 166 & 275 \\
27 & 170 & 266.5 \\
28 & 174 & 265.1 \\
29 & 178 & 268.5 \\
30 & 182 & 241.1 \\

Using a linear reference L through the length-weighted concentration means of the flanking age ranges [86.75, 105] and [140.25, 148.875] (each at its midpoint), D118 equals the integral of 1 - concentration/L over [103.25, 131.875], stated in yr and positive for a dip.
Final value 5.9 yr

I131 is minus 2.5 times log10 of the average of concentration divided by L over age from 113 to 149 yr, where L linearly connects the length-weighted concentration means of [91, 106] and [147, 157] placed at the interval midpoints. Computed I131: 0.19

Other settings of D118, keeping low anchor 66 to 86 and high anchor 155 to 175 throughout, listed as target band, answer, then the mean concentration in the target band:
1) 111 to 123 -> 2.4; 214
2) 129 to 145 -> 0.8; 256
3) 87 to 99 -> -2.9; 327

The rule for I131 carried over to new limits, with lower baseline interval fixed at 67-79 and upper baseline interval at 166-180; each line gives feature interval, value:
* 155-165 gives -0.04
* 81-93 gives -0.18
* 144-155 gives 0.01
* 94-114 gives -0.14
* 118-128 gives 0.21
